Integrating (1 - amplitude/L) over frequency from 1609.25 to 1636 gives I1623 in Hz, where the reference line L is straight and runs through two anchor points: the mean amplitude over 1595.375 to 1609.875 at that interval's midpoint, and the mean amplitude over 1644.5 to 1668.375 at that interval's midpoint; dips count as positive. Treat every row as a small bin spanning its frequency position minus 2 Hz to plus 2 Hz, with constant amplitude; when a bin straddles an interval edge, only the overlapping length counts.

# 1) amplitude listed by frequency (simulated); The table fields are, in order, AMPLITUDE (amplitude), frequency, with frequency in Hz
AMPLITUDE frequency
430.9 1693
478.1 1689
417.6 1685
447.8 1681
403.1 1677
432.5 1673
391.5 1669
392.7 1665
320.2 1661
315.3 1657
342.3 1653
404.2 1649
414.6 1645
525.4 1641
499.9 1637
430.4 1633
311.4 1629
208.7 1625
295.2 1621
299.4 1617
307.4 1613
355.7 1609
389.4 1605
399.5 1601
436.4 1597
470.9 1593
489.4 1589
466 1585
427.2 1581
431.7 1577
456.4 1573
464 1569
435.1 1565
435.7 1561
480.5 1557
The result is 4.5 Hz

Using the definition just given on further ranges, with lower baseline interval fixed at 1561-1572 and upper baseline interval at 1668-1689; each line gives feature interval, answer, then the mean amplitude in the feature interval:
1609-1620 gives 3.2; 312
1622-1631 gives 3.5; 264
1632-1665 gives 2.0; 405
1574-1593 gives -0.5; 456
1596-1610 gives 1.4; 395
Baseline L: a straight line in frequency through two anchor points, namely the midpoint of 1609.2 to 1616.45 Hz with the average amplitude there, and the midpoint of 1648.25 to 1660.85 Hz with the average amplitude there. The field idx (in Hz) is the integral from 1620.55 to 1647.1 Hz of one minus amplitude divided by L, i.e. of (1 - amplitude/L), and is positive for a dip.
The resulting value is -4.6 Hz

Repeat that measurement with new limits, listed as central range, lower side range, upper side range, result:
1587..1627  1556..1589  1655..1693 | 6.5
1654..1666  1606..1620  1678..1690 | 1.9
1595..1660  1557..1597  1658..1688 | 8.4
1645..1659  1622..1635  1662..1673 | -0.1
